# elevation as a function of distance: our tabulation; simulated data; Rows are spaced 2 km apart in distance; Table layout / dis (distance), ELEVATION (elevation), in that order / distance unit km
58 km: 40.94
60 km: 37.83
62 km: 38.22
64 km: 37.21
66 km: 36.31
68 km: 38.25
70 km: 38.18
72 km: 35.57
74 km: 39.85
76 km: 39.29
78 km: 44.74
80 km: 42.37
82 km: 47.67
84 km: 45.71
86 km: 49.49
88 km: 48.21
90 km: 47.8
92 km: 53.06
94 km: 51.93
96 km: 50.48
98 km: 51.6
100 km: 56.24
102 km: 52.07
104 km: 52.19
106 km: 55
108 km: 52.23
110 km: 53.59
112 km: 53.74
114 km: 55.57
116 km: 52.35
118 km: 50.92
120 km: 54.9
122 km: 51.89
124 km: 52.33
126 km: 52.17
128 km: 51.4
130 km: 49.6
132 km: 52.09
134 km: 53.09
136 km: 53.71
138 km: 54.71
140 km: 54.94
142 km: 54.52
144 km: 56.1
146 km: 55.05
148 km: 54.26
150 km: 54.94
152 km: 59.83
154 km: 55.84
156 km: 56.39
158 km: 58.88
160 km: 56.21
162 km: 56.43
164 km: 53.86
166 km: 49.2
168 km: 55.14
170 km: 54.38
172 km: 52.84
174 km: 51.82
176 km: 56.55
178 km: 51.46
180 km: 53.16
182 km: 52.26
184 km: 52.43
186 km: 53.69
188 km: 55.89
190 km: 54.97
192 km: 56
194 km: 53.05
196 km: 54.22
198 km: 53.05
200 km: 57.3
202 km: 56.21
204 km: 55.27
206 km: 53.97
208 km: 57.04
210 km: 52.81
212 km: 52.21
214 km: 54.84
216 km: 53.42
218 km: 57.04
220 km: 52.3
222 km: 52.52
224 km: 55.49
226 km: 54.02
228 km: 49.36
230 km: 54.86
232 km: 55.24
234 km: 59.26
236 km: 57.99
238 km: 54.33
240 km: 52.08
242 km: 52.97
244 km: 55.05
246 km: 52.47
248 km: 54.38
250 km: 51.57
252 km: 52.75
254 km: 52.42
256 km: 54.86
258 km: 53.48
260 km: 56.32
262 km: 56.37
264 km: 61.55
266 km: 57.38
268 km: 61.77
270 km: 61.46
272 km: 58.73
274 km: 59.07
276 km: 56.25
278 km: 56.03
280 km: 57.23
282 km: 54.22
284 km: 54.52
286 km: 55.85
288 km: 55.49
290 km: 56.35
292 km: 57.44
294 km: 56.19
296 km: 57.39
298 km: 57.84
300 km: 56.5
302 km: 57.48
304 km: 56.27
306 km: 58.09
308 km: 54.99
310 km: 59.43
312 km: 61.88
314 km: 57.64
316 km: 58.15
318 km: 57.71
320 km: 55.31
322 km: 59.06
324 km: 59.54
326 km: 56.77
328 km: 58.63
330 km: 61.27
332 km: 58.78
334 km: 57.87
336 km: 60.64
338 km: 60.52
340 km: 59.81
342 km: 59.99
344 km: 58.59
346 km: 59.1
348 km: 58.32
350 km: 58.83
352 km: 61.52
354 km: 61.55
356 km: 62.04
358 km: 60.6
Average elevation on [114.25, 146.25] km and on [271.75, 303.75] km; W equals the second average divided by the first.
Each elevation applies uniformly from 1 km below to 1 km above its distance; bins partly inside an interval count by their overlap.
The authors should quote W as 1.07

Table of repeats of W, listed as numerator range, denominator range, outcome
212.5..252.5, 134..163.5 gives 0.97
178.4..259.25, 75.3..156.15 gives 1.04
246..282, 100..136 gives 1.07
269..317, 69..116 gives 1.18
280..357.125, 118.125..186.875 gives 1.08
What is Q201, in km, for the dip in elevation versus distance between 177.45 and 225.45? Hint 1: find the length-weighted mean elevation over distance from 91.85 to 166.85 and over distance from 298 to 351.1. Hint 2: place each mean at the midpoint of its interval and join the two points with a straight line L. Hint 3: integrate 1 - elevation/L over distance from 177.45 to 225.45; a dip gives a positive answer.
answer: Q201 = 1.13 km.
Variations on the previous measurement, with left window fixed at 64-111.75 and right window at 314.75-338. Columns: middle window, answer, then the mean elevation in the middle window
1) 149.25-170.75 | -2.2 km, 55.6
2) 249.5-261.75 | 0.3 km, 53.8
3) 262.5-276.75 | -0.9 km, 59.4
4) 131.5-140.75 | -0.8 km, 53.8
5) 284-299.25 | 0.1 km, 56.5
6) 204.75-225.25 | -0.4 km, 54.2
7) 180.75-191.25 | -0.4 km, 53.9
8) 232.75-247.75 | -0.1 km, 54.9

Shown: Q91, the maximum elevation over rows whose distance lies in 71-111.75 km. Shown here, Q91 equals 56.24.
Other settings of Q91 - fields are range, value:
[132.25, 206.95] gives 59.83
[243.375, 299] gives 61.77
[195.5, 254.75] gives 59.26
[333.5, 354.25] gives 61.55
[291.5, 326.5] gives 61.88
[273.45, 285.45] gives 59.07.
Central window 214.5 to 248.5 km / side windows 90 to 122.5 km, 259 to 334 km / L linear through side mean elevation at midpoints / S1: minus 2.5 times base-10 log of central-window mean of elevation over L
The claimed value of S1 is 0.03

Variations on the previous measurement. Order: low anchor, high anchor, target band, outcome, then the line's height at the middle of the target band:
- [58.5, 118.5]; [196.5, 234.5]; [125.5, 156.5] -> -0.09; 50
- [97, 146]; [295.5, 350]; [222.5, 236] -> 0.02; 56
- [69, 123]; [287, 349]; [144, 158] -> -0.10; 51.4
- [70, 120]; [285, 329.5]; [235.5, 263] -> 0.02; 55.2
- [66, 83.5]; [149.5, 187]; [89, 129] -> -0.15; 45.7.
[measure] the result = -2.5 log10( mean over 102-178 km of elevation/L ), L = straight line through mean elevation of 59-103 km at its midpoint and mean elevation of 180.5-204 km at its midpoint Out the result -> -0.09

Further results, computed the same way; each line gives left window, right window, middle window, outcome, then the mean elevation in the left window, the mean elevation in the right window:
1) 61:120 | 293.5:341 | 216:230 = 0.00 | 47.4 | 58.3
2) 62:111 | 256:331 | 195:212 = -0.04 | 46.5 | 57.5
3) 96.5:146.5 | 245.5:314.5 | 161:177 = 0.01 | 53.2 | 56.6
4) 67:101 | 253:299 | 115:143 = -0.09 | 45.9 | 56.9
